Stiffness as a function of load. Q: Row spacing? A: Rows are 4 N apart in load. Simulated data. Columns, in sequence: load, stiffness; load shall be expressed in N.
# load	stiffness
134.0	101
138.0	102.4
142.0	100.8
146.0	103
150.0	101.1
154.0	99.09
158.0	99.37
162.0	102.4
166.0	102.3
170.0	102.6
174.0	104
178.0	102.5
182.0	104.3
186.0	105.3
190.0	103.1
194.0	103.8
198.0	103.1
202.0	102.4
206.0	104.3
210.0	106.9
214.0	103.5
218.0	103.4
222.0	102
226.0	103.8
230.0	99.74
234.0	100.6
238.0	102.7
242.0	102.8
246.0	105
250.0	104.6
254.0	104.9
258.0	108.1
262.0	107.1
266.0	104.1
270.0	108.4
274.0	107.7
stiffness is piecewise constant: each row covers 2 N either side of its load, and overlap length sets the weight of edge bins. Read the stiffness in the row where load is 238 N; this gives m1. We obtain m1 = 102.7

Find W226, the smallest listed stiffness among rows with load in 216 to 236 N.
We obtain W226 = 99.74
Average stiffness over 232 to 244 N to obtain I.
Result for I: 102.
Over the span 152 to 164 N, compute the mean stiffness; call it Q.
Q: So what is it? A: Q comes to 100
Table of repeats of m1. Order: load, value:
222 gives 102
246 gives 105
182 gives 104.3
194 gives 103.8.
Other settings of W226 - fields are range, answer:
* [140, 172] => 99.09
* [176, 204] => 102.4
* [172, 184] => 102.5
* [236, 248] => 102.7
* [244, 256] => 104.6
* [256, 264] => 107.1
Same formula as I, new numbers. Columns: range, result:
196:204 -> 103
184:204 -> 104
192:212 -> 104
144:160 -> 101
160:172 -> 102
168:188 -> 104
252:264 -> 107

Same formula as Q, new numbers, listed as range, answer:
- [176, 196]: 104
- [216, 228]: 103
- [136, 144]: 102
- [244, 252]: 105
